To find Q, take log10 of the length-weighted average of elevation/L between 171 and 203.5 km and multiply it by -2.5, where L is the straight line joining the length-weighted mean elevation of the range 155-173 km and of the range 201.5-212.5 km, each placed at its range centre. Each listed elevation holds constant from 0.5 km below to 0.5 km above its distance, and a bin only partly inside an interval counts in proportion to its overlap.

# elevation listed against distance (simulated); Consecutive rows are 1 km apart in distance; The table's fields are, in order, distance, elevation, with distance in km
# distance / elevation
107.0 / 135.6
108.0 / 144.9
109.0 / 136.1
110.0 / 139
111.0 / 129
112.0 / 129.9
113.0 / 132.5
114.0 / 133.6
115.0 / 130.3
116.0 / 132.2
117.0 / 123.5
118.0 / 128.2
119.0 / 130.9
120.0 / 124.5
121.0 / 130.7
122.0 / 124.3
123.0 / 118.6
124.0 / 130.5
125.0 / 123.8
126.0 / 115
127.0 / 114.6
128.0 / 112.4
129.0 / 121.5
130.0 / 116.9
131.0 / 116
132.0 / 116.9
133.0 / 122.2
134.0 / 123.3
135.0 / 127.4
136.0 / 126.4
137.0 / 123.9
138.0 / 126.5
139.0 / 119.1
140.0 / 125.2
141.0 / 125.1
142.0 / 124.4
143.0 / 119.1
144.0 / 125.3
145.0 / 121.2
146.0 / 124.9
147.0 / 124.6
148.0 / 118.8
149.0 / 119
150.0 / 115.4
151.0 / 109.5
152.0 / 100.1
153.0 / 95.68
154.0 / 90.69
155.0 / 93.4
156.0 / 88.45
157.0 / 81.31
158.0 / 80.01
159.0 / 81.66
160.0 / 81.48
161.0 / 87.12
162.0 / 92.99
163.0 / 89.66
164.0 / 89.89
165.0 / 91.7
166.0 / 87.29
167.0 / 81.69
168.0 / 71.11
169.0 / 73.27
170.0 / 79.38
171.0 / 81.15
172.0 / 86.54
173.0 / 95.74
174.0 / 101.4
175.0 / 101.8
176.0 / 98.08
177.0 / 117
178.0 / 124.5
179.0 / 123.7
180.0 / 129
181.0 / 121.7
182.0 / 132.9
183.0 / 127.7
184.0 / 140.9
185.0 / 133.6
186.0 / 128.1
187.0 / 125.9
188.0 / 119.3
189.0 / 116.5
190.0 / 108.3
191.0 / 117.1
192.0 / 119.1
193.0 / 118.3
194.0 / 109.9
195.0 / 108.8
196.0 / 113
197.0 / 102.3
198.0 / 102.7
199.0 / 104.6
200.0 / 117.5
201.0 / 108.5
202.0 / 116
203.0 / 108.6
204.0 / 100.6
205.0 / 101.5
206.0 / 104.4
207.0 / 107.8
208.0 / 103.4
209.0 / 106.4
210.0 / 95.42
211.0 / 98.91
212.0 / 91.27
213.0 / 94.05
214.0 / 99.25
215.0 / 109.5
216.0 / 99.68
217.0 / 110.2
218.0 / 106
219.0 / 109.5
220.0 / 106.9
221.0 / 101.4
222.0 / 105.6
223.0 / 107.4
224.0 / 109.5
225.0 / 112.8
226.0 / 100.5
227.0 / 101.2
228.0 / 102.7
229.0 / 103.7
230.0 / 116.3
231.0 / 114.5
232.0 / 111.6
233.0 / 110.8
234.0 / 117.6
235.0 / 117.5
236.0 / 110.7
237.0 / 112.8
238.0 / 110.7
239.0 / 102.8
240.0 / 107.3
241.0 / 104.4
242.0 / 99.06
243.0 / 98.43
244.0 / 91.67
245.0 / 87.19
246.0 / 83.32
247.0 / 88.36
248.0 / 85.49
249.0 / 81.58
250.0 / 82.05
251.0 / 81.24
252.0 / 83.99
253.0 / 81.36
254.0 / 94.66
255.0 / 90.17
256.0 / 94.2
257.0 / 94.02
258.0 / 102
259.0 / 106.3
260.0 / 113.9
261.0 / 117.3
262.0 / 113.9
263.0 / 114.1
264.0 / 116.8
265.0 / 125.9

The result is -0.21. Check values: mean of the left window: 84.4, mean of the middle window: 114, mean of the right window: 103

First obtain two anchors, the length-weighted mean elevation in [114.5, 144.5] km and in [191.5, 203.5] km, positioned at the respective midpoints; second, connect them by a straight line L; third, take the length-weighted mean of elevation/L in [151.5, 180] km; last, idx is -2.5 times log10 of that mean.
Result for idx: 0.25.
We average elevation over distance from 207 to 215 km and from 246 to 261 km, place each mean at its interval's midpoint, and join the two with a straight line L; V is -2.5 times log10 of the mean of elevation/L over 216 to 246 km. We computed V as -0.11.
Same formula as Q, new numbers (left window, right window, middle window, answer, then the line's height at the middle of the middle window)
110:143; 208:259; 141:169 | 0.189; 118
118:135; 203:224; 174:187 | -0.115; 110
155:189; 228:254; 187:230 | -0.069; 100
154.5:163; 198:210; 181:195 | -0.228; 99.3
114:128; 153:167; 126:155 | -0.113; 106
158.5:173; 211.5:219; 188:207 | -0.154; 95.6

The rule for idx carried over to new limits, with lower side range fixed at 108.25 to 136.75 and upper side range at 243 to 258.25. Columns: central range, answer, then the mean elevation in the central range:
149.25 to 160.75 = 0.24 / 93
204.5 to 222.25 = -0.04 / 103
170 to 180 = 0.07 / 103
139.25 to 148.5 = -0.03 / 123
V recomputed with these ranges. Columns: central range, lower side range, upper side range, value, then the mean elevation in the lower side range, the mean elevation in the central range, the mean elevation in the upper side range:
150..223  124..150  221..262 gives 0.078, 121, 104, 101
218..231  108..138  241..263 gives -0.059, 126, 107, 94.5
